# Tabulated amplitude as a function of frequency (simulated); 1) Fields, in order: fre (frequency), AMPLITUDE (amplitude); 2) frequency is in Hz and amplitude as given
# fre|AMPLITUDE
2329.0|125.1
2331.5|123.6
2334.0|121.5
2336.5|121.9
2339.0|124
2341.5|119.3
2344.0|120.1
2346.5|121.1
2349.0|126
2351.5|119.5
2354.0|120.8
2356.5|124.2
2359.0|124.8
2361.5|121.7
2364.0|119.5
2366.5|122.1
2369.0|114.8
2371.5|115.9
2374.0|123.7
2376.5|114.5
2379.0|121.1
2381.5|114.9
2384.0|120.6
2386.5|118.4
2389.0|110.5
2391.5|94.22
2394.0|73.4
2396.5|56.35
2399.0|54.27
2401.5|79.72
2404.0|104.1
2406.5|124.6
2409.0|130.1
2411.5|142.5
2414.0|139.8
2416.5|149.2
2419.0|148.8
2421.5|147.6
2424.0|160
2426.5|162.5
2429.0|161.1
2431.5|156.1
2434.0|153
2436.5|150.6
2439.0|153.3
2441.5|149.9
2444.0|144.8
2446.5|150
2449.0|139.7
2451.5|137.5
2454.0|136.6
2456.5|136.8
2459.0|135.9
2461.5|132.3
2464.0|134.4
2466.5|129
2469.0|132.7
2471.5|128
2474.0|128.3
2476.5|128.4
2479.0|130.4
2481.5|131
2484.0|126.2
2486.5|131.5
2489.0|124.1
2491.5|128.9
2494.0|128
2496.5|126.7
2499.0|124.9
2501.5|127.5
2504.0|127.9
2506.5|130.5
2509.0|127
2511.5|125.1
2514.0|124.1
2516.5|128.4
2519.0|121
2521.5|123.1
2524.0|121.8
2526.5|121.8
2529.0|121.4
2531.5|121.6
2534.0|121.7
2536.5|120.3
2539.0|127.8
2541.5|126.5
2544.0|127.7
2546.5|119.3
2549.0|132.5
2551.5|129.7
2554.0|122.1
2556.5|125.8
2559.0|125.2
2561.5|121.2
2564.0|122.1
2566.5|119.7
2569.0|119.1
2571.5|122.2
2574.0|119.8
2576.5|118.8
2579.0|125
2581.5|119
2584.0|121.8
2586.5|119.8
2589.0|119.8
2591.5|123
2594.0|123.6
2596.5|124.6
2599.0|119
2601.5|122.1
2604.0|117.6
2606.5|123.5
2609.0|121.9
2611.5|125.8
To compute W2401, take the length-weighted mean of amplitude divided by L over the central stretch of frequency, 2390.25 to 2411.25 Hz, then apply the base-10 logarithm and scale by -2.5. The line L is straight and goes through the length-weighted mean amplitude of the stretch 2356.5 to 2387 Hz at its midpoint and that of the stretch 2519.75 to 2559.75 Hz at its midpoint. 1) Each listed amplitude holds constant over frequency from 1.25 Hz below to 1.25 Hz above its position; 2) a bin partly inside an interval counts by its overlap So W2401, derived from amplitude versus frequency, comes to 0.291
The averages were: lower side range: 120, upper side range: 124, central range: 92.1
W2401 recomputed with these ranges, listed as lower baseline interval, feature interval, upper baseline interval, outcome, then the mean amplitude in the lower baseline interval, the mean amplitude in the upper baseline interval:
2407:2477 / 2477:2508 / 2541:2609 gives 0.057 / 143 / 123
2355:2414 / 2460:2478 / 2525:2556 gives -0.109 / 111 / 124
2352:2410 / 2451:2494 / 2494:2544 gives -0.101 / 109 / 125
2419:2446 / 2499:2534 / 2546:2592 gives 0.082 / 154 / 122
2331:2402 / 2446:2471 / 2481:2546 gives -0.131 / 112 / 125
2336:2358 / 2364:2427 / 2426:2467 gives 0.140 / 122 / 145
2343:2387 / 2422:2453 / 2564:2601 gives -0.247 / 120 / 121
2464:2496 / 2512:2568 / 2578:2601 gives 0.010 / 129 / 122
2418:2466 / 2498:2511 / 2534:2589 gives 0.056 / 147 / 123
